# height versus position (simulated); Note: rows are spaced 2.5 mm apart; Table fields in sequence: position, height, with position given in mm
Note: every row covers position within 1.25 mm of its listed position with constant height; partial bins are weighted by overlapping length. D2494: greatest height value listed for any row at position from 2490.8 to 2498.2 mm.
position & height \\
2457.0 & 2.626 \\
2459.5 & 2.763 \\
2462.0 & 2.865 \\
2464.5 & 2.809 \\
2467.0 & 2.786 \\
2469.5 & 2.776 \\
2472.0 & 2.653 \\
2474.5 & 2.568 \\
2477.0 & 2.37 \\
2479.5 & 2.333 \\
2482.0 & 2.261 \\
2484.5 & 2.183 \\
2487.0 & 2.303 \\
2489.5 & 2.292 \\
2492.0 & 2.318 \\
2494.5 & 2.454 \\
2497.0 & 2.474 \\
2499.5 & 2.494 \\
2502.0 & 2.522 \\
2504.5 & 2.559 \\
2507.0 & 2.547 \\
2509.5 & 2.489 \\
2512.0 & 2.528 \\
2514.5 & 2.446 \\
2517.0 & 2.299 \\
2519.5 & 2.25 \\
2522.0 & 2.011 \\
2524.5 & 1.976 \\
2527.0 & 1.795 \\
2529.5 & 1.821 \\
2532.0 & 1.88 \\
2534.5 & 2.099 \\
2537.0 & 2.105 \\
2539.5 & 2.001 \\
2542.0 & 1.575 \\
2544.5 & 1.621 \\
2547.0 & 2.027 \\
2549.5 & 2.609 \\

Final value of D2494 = 2.474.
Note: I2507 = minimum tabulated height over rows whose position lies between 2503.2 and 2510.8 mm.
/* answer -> 2.489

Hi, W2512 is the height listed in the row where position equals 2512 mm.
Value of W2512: 2.528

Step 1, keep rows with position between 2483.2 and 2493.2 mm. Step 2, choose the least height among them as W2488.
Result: 2.183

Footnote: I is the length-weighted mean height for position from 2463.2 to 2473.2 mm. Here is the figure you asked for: 2.76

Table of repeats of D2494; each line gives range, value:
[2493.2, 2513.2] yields 2.559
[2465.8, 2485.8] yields 2.786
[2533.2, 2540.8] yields 2.105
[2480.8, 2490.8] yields 2.303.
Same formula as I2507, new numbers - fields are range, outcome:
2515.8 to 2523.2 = 2.011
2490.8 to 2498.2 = 2.318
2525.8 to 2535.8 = 1.795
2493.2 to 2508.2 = 2.454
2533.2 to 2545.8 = 1.575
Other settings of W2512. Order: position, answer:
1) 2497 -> 2.474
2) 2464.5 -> 2.809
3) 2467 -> 2.786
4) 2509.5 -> 2.489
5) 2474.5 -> 2.568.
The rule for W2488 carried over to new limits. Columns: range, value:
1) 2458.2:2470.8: 2.763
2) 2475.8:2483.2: 2.261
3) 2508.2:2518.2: 2.299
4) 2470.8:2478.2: 2.37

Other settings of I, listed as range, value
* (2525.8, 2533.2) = 1.83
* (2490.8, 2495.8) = 2.39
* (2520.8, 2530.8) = 1.9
